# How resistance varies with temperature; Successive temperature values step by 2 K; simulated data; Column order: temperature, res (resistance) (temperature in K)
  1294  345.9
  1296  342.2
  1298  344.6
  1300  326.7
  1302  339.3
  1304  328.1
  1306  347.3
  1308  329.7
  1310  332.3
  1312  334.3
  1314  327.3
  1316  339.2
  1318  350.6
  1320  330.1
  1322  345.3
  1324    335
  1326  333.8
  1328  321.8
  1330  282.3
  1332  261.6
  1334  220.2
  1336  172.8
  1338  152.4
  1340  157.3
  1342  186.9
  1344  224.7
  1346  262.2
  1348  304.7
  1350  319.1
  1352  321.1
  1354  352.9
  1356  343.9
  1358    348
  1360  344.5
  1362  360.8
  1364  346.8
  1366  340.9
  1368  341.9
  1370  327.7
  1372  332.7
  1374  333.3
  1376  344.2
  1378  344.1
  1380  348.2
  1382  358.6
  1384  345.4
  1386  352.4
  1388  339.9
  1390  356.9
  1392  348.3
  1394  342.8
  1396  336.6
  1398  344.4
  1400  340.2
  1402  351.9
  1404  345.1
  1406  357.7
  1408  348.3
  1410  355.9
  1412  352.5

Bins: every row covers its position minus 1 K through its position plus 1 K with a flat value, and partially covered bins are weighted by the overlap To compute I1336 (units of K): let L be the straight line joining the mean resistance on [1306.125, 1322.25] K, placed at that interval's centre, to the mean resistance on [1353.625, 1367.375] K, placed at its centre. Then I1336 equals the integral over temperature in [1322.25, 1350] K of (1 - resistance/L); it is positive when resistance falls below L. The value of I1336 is 7.2 K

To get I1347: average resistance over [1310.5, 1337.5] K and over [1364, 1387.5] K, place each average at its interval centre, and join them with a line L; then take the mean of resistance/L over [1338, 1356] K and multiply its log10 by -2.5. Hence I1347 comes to 0.21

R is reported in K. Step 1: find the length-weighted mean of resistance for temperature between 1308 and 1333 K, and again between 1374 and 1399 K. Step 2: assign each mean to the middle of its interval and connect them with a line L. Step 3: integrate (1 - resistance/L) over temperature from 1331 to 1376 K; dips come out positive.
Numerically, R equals 6.2 K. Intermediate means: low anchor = 325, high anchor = 346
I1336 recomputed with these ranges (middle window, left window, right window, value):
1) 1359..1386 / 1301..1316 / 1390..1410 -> -0.1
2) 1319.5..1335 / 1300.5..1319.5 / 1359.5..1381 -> 1.6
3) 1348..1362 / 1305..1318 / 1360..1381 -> 0.1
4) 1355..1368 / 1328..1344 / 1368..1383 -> -2.3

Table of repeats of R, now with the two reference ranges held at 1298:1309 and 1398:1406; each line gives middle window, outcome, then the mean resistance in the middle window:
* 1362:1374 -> 0.1 K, 340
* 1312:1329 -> 0.1 K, 335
